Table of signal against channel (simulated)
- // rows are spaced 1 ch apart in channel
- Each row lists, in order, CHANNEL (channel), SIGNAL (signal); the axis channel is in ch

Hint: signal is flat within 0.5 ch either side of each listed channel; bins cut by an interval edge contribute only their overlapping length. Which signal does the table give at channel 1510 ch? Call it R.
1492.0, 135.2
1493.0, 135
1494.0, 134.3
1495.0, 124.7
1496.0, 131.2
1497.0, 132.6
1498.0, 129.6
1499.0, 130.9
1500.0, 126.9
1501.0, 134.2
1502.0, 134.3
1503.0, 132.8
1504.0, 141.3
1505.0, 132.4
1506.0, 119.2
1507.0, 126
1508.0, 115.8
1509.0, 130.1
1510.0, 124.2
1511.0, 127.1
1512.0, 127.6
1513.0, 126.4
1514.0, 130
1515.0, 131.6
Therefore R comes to 124.2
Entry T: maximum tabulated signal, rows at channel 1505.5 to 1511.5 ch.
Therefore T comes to 130.1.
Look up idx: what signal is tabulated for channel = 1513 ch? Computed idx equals 126.4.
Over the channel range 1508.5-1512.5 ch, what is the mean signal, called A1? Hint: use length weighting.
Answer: 127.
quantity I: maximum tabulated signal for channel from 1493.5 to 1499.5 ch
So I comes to 134.3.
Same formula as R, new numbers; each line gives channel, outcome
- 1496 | 131.2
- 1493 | 135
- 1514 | 130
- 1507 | 126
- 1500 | 126.9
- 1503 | 132.8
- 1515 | 131.6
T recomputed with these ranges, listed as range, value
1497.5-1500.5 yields 130.9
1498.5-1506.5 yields 141.3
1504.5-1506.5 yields 132.4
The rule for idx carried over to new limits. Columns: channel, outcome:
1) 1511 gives 127.1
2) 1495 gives 124.7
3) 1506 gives 119.2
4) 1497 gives 132.6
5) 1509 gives 130.1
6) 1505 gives 132.4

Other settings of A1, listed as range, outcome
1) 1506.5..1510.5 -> 124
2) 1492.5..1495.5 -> 131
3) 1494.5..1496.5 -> 128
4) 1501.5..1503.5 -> 134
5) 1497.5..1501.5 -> 130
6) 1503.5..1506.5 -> 131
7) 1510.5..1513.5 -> 127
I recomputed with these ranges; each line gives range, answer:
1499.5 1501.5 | 134.2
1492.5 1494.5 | 135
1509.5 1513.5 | 127.6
